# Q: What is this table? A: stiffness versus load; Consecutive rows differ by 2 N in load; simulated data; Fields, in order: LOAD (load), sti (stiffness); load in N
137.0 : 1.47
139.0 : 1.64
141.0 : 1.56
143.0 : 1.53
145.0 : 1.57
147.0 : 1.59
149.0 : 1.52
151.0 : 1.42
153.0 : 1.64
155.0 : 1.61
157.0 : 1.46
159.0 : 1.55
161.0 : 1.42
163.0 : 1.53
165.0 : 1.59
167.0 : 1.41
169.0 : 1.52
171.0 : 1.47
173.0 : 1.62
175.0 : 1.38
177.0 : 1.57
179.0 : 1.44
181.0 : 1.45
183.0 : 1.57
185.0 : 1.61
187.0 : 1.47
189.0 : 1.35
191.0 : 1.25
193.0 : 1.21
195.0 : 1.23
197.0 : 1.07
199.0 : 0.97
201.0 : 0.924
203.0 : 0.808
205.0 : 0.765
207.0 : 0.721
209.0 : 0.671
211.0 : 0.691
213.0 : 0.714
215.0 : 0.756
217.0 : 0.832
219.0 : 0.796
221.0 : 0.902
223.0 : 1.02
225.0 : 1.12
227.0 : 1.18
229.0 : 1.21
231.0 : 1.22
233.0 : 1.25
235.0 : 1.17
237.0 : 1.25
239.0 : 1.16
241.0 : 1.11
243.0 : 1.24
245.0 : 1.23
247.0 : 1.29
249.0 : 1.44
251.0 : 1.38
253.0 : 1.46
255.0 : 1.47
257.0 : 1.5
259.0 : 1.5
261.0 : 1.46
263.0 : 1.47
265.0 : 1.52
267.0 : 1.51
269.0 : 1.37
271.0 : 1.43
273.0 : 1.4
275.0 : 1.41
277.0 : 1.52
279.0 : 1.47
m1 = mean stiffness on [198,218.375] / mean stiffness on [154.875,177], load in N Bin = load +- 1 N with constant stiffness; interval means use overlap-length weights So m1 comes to 0.52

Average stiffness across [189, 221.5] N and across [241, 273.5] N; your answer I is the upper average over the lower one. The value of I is 1.55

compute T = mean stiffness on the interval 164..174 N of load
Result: 1.52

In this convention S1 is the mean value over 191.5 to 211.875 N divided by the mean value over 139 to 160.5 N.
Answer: 0.59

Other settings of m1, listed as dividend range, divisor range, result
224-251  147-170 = 0.81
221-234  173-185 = 0.76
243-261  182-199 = 1.06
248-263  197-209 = 1.73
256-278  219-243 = 1.29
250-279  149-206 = 1.06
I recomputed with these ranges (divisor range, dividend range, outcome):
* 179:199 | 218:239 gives 0.83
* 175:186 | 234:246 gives 0.79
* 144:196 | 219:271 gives 0.87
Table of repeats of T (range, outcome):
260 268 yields 1.49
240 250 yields 1.26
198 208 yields 0.838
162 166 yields 1.56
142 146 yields 1.55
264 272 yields 1.46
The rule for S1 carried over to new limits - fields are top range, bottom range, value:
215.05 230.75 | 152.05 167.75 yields 0.66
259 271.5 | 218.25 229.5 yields 1.41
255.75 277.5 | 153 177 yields 0.97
